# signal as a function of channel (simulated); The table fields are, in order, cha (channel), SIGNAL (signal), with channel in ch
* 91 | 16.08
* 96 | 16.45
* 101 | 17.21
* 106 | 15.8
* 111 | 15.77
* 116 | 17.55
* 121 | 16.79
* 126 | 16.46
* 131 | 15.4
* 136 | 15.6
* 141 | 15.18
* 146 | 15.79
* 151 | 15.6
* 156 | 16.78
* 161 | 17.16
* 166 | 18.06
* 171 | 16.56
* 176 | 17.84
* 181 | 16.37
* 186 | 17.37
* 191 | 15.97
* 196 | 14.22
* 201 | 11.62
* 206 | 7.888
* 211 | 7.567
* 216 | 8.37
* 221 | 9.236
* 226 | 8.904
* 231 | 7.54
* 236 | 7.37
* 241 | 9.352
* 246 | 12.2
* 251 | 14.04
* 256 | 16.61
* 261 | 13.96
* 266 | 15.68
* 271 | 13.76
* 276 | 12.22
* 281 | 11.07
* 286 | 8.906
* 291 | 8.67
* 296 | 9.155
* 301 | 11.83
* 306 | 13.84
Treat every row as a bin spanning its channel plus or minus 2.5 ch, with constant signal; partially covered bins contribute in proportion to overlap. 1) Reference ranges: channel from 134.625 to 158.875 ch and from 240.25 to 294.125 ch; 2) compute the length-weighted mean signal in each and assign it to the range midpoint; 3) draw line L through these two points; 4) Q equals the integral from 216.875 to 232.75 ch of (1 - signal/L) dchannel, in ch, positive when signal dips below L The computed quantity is 5.9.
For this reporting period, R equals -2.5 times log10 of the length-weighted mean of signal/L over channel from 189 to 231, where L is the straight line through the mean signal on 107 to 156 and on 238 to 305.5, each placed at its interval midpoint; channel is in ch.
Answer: 0.334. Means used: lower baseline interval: 16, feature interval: 10.2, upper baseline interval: 12.1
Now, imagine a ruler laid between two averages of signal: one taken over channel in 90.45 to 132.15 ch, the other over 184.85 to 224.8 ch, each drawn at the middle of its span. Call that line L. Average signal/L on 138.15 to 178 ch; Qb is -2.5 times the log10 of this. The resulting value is -0.20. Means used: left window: 16.4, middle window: 16.6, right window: 11.2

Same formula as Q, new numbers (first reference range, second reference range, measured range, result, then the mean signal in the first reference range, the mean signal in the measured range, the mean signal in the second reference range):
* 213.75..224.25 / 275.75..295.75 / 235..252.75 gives -3.2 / 8.82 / 10.9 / 9.87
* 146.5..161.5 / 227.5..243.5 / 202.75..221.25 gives 3.8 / 16.3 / 8.28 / 8.14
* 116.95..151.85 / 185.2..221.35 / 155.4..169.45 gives -3.3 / 15.9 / 17.4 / 11.4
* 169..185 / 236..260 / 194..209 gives 4.3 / 17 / 11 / 12.5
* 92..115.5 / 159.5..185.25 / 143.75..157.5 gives 0.8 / 16.4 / 16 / 17.2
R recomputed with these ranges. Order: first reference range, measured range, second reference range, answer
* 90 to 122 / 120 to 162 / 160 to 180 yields 0.06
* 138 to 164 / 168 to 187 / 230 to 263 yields -0.15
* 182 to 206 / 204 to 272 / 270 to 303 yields 0.13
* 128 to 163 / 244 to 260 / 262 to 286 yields -0.08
